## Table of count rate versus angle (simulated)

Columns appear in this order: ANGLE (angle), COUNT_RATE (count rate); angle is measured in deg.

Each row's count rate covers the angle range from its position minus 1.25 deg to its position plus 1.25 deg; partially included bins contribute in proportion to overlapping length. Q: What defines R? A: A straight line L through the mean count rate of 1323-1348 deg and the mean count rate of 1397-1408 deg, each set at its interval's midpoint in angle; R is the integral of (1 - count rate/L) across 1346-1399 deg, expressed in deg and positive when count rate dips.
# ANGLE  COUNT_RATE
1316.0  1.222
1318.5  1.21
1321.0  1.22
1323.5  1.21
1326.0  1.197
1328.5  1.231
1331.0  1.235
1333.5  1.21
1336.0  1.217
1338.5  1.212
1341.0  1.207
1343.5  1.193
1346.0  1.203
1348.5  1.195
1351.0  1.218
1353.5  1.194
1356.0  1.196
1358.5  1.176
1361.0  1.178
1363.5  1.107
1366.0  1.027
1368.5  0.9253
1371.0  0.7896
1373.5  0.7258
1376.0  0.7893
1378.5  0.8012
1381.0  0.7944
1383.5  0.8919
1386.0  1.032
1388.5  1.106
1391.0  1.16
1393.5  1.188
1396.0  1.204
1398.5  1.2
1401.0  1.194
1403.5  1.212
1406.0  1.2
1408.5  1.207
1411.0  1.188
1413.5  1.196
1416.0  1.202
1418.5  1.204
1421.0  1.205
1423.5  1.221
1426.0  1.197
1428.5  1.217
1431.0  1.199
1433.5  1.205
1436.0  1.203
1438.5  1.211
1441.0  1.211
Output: 7.1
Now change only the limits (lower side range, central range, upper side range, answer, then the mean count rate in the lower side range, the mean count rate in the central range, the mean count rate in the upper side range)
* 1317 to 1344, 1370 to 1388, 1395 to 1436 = 5.42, 1.21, 0.844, 1.2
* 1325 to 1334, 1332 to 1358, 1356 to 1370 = -1.04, 1.22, 1.2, 1.09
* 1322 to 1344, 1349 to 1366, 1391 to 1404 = 0.54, 1.21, 1.17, 1.2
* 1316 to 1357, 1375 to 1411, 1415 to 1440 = 3.92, 1.21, 1.08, 1.21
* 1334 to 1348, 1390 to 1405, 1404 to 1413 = 0.08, 1.21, 1.19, 1.2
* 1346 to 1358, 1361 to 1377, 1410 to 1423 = 3.76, 1.2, 0.918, 1.2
